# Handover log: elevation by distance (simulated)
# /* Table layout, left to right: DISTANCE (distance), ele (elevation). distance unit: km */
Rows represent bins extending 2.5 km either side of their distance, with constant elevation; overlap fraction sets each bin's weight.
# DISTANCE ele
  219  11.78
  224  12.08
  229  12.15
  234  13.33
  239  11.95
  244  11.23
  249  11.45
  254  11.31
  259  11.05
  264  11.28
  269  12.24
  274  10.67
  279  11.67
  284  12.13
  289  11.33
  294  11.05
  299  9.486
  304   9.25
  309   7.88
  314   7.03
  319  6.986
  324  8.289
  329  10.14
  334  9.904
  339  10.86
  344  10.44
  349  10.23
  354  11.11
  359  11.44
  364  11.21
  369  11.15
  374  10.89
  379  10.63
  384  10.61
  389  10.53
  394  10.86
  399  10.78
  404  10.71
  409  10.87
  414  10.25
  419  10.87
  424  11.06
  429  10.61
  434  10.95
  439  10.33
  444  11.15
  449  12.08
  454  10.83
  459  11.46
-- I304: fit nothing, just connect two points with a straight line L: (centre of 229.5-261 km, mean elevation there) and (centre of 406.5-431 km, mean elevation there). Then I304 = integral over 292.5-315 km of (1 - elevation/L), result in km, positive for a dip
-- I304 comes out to 4.8 km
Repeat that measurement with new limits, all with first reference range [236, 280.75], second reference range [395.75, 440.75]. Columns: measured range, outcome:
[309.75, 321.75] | 4.32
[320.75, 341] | 2.64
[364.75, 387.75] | 0.17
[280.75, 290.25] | -0.38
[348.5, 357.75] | 0.12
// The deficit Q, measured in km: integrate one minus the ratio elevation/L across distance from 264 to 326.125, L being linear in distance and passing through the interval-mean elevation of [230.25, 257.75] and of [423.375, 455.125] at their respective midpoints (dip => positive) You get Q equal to 9.2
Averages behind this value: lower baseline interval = 11.8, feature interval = 9.9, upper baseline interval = 11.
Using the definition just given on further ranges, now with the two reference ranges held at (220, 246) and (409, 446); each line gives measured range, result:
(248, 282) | 1.5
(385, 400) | 0.4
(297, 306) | 1.8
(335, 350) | 1.2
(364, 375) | 0.1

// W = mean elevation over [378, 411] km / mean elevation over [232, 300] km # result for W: 0.93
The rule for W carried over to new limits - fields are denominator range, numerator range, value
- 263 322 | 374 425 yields 1.07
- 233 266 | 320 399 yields 0.91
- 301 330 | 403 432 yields 1.31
